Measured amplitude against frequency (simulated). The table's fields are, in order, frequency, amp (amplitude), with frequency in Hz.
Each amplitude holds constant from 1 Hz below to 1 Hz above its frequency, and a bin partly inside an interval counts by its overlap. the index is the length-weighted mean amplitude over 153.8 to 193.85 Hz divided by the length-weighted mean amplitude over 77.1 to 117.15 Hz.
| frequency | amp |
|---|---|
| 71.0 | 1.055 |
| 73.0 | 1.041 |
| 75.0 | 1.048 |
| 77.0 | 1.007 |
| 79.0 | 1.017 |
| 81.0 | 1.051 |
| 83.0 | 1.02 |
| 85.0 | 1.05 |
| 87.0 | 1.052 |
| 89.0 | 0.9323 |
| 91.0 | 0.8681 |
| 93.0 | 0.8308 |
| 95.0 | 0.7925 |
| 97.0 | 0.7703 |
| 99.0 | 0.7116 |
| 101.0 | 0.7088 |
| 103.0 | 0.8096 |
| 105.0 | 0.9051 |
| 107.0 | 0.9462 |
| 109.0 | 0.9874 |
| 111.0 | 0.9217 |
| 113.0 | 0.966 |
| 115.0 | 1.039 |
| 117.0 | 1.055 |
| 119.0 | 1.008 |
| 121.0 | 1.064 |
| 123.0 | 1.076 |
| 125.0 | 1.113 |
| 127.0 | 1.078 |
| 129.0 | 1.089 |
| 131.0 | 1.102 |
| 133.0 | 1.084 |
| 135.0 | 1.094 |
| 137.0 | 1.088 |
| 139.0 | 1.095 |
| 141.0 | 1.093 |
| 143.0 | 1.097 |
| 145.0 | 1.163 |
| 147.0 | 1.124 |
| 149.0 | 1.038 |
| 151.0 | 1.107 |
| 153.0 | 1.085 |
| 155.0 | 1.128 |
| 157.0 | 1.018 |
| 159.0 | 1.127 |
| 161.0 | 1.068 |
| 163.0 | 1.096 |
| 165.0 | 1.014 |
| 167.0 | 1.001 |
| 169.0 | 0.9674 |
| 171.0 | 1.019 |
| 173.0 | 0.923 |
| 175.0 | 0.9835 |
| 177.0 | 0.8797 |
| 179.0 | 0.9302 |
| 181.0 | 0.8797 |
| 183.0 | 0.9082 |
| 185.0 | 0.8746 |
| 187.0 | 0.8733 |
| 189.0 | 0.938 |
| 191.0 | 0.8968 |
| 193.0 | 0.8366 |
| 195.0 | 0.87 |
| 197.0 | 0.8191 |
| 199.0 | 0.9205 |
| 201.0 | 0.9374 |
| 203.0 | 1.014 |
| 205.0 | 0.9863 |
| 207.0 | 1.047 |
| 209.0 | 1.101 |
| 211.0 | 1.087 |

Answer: 1.1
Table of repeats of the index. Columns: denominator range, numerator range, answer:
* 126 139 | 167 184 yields 0.86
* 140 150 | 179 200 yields 0.80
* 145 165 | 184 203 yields 0.82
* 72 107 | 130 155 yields 1.20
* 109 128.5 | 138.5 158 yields 1.06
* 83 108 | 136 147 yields 1.27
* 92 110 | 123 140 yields 1.32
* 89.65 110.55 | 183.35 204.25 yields 1.07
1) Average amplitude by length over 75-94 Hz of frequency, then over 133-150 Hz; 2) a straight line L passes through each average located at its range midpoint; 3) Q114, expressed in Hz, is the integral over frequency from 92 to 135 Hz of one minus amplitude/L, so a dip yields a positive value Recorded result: 3.56 Hz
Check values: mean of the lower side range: 0.984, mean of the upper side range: 1.1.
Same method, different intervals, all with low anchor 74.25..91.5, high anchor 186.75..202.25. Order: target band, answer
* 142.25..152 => -1.7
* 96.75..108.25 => 2.0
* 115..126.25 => -1.1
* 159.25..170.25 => -1.4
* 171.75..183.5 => -0.2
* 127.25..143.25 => -2.3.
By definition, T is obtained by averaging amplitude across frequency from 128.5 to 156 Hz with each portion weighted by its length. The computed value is 1.1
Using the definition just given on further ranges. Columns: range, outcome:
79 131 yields 0.958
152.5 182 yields 1.01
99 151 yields 1.03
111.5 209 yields 1.01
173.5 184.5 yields 0.915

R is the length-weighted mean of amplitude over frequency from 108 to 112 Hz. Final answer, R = 0.955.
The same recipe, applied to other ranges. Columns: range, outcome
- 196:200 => 0.87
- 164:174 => 0.985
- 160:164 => 1.08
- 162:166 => 1.06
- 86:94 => 0.921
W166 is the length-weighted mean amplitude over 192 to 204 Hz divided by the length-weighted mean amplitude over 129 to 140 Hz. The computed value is 0.82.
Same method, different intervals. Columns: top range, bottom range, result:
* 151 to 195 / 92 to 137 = 1.01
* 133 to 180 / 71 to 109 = 1.13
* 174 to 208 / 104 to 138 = 0.89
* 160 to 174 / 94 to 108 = 1.26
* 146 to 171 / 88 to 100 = 1.30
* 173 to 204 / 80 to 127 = 0.96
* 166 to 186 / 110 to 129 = 0.90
